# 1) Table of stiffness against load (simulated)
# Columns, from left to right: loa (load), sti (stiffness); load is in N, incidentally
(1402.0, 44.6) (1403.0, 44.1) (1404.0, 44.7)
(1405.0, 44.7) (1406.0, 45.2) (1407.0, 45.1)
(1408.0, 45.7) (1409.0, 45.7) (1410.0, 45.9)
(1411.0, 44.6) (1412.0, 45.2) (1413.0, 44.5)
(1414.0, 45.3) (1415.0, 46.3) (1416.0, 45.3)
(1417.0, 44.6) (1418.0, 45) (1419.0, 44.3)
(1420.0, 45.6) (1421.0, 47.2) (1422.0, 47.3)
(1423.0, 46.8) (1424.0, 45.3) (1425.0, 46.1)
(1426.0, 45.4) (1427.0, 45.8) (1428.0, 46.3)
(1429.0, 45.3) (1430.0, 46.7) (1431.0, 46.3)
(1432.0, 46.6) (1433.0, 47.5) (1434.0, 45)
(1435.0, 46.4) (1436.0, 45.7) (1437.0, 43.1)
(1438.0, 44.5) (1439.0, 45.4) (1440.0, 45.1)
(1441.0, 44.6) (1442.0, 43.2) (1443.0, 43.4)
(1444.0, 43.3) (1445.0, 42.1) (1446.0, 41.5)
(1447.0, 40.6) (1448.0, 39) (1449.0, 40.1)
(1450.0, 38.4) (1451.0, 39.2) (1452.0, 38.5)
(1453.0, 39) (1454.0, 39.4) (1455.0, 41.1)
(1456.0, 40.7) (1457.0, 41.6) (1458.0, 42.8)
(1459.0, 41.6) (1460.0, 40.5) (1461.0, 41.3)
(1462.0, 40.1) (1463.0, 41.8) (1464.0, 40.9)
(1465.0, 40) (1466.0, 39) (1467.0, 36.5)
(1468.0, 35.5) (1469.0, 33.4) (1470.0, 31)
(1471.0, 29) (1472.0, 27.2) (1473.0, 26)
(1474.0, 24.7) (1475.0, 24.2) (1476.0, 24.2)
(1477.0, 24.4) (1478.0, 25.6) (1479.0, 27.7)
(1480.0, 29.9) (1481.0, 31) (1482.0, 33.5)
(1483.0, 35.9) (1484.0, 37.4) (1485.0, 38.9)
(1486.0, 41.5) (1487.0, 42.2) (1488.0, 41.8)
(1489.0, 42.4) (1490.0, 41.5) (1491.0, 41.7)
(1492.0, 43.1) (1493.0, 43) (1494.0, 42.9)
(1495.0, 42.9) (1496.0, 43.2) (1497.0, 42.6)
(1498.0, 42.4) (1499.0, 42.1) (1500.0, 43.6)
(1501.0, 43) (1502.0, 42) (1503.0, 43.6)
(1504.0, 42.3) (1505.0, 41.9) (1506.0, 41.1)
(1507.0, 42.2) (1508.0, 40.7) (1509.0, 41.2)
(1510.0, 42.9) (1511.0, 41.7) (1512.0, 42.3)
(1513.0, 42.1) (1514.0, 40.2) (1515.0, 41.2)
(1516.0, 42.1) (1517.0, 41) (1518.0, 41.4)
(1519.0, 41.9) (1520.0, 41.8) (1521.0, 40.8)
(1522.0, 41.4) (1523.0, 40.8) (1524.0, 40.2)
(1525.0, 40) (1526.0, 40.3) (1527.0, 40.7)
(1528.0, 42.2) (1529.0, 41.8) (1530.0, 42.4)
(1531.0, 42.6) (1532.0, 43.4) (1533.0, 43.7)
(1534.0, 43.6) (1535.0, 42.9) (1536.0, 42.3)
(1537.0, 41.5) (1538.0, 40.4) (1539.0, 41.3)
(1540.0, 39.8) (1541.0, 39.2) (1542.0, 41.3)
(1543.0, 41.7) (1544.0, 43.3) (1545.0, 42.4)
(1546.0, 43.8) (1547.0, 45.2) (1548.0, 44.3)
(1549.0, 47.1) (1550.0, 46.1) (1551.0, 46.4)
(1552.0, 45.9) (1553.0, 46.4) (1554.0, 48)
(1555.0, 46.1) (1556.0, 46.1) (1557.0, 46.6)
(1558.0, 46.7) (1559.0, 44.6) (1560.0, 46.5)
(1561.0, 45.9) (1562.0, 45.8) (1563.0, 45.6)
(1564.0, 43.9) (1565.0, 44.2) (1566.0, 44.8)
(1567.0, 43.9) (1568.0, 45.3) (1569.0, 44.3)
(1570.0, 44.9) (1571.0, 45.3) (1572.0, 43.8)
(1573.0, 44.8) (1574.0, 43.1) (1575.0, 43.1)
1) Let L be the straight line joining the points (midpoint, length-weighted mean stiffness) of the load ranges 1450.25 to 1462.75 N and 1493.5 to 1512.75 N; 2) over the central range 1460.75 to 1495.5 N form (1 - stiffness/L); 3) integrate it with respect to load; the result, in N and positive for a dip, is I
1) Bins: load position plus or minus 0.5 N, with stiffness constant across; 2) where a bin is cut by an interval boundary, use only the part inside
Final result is 5.0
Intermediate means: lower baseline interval 40.5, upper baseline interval 42.3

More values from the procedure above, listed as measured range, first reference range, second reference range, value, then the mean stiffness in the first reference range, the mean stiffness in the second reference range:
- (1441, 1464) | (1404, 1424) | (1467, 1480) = -4.6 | 45.5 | 28.2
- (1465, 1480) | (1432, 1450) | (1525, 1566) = 4.8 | 43.5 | 43.8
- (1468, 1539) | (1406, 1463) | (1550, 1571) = 9.3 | 43.8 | 45.6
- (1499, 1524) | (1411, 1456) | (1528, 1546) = 0.4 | 44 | 42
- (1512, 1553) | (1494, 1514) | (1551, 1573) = 1.4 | 42.3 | 45.5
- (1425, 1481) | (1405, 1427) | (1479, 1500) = 4.9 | 45.5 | 39.8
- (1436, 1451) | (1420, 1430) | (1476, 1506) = 0.6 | 46.2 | 38.9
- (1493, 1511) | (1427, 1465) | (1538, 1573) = 0.5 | 42.7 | 44.5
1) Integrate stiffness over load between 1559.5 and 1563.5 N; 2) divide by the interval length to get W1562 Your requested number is 46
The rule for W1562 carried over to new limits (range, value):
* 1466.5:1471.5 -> 33.1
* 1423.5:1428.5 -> 45.8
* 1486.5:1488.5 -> 42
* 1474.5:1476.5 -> 24.2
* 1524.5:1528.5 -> 40.8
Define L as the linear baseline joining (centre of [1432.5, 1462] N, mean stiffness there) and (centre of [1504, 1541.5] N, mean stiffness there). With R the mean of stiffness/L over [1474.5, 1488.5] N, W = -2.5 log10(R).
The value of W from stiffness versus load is 0.27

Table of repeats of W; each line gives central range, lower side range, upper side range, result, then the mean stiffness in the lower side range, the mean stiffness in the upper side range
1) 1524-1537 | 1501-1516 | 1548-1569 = 0.04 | 41.9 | 45.7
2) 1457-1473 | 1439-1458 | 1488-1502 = 0.13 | 41.3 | 42.6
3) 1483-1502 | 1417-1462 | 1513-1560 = 0.03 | 43.5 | 42.9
